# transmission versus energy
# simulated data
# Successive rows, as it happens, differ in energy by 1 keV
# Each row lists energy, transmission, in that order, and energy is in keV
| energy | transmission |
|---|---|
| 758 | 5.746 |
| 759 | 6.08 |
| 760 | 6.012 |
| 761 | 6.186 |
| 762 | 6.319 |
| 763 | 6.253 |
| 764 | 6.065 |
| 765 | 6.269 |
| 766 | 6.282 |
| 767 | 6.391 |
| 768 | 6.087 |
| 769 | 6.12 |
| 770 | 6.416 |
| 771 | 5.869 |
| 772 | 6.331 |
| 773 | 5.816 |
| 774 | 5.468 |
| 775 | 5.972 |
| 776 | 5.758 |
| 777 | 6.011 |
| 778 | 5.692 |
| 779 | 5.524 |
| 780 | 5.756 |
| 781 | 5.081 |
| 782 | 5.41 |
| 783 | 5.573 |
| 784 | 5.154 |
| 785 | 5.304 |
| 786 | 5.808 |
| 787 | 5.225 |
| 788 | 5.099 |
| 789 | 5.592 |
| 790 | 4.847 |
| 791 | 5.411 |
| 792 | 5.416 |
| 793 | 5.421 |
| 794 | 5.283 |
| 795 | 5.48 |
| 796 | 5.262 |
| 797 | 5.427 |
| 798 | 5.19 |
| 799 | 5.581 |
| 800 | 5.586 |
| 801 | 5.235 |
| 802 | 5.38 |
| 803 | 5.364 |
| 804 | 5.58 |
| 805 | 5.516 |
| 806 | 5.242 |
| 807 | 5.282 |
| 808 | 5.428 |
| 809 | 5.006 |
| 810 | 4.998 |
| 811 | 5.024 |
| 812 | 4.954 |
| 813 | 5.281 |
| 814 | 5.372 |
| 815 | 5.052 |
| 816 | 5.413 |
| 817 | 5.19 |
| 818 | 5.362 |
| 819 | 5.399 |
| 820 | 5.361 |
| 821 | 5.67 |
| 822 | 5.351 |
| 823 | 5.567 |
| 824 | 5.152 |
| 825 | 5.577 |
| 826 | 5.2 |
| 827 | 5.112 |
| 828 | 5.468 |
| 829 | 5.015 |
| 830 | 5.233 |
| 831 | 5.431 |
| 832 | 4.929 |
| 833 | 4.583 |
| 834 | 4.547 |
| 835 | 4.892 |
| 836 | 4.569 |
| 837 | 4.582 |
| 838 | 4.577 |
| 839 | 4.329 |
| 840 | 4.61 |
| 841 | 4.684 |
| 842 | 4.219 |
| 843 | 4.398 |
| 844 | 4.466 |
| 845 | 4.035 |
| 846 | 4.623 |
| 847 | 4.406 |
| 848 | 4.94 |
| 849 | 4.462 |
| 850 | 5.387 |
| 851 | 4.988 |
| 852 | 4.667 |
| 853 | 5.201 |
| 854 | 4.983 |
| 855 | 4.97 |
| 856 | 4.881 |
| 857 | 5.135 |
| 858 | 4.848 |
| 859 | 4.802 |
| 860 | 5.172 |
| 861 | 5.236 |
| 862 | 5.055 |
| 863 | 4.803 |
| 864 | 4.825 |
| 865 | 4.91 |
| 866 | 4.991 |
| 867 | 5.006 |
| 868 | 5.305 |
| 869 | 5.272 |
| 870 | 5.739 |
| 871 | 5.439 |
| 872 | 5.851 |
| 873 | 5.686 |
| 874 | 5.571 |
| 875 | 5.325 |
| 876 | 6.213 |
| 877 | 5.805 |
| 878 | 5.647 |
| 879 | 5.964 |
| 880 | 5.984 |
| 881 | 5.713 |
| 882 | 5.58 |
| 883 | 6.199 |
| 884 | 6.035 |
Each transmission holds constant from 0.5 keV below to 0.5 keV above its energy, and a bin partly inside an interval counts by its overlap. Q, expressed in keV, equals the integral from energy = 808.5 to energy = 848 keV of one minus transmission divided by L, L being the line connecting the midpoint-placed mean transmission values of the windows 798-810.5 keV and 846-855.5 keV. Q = 1.1 keV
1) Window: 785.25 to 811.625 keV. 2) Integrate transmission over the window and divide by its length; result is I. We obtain 5.33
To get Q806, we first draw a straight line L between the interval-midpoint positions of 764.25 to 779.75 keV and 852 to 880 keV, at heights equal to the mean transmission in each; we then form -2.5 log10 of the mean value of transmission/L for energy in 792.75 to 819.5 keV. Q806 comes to 0.085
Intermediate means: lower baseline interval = 6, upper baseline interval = 5.28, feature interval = 5.31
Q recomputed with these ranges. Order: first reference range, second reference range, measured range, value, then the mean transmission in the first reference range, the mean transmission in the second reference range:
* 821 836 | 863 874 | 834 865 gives 2.8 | 5.15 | 5.29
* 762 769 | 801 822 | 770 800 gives 1.6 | 6.22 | 5.29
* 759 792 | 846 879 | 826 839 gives 1.2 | 5.78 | 5.18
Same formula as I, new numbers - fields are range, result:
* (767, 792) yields 5.65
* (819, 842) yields 5.01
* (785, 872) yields 5.1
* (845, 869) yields 4.93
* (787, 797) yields 5.31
